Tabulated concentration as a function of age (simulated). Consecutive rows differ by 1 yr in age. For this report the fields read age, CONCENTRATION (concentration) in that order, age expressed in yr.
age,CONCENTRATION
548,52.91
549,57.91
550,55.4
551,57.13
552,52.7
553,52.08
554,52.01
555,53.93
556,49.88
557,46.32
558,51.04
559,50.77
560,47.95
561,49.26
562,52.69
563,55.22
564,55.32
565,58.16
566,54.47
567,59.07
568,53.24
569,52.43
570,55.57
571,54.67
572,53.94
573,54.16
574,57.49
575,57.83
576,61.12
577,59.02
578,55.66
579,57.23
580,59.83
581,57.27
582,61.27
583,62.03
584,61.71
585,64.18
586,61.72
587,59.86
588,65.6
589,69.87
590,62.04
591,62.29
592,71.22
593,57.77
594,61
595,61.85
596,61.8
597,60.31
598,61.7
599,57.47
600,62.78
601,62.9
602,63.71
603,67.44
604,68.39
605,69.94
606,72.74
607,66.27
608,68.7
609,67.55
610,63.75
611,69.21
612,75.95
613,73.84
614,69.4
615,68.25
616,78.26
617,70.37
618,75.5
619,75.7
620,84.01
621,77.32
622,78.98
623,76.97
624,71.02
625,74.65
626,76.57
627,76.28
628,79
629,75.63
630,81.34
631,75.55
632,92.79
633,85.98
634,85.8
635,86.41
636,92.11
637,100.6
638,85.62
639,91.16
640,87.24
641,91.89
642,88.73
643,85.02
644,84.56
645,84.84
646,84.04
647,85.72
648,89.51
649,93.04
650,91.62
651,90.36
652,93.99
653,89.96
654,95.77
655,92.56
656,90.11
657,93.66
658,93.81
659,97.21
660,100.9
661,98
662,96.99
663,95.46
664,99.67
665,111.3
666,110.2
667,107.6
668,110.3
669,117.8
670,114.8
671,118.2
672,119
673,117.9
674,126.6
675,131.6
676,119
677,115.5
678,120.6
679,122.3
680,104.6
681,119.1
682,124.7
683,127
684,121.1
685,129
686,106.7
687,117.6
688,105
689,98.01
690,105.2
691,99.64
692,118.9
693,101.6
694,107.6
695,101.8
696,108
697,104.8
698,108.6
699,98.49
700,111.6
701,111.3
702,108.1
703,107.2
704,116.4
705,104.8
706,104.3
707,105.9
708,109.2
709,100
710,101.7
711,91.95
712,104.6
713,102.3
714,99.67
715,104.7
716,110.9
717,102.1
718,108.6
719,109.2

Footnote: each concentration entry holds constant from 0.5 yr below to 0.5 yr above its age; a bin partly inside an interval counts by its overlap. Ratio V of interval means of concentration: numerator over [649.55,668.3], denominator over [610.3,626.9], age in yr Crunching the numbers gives 1.31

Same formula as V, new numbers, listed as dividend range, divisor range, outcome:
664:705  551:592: 1.99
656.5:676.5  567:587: 1.88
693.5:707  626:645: 1.25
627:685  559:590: 1.73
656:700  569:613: 1.76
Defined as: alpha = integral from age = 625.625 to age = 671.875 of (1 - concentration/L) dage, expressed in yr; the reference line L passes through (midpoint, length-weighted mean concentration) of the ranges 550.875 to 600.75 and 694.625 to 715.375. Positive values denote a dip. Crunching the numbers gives -4.7 yr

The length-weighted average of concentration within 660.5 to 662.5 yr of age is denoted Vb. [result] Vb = 97.5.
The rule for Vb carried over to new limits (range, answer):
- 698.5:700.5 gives 105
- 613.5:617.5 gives 71.6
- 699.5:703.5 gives 110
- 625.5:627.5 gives 76.4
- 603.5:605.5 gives 69.2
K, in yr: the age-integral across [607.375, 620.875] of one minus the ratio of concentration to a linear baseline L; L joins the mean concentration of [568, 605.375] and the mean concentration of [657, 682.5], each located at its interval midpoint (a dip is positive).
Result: 0.9 yr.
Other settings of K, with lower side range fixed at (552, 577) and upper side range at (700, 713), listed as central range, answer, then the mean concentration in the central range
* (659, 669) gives -1.52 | 104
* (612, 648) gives -1.74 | 81.5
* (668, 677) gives -2.57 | 120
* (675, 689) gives -3.05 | 118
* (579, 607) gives 0.39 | 63.2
